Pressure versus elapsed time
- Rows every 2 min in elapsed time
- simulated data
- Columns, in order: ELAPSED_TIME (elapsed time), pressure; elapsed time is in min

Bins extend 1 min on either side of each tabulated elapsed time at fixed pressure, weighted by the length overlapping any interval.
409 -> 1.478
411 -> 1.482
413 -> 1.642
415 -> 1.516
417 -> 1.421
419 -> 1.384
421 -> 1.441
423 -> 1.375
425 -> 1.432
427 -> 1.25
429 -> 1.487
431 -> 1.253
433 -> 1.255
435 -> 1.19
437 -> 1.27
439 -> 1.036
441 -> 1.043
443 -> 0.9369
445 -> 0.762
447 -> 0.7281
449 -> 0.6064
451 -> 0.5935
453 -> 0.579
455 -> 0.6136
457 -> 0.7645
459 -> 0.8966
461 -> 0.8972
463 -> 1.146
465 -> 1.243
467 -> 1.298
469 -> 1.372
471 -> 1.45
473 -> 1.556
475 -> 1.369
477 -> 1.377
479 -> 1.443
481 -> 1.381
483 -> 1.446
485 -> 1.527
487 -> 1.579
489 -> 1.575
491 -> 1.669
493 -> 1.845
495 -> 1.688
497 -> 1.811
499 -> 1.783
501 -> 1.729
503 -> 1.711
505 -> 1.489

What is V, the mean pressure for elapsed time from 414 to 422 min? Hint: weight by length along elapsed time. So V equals 1.44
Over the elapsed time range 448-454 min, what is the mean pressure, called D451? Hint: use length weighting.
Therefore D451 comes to 0.593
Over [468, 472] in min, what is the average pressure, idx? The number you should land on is 1.41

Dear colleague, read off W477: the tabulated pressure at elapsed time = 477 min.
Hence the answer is 1.377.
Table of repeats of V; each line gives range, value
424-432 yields 1.36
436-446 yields 1.01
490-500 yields 1.76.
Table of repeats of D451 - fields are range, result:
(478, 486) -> 1.45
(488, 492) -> 1.62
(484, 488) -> 1.55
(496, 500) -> 1.8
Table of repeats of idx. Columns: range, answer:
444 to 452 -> 0.672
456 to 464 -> 0.926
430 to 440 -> 1.2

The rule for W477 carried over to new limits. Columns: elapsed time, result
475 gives 1.369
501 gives 1.729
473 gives 1.556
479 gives 1.443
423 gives 1.375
